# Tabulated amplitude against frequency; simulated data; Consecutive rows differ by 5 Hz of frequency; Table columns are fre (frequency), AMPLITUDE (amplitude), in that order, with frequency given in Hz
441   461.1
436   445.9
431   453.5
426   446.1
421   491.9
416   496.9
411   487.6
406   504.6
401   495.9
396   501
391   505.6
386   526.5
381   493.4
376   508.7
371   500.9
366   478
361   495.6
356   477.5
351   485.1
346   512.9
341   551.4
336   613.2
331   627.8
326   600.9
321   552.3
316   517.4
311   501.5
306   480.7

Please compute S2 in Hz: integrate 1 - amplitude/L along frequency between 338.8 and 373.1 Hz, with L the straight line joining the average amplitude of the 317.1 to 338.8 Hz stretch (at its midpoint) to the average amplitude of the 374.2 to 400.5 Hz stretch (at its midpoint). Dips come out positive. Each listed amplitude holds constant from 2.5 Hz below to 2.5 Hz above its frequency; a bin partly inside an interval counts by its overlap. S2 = 3.2 Hz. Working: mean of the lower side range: 593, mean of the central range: 500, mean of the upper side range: 506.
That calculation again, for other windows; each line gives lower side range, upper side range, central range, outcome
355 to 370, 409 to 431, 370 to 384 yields -0.52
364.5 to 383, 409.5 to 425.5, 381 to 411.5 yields -0.77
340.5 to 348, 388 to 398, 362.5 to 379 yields 0.63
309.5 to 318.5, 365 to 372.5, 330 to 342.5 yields -2.37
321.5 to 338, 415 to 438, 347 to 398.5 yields 4.27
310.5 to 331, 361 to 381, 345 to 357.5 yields 0.71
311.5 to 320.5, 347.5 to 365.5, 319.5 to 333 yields -2.18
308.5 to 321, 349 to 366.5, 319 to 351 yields -4.27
